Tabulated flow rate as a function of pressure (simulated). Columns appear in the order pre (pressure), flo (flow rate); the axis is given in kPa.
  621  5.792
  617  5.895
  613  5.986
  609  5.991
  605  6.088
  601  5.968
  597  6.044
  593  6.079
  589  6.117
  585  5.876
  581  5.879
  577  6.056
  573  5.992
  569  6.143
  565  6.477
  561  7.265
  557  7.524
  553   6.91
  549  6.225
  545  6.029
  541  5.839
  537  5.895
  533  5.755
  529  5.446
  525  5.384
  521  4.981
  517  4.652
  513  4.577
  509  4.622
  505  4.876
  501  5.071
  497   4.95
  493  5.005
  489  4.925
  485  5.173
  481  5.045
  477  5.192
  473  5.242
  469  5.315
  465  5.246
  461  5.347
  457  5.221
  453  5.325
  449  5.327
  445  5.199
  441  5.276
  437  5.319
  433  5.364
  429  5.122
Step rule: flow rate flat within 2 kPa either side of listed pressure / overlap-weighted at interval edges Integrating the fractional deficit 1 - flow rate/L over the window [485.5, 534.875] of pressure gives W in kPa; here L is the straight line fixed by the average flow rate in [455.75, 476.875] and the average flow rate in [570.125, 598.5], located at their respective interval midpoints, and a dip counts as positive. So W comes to 4.7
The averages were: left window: 5.27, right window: 6.01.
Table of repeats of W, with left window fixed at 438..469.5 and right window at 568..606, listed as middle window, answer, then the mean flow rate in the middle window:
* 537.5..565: -3.6 kPa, 6.58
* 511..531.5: 2.3 kPa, 5.03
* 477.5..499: 1.7 kPa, 5.03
